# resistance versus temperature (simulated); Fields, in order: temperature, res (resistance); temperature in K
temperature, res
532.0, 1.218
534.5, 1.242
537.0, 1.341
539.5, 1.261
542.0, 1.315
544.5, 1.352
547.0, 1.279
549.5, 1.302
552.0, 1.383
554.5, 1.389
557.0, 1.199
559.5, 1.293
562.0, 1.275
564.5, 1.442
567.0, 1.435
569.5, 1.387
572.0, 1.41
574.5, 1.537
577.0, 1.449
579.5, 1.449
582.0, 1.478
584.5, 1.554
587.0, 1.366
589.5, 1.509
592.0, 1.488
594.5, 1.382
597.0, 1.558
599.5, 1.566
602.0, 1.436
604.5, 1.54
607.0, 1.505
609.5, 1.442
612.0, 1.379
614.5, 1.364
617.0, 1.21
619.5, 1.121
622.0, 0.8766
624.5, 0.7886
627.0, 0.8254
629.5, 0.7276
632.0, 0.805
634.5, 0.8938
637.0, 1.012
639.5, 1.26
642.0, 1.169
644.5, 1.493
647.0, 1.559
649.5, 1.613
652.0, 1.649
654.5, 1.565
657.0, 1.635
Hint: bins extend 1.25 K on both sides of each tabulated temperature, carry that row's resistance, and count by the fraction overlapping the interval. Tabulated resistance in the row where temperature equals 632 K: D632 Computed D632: 0.805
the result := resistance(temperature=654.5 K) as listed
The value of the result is 1.565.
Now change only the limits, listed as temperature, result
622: 0.8766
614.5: 1.364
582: 1.478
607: 1.505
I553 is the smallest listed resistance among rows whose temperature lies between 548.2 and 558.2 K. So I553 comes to 1.199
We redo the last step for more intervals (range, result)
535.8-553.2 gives 1.261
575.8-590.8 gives 1.366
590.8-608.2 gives 1.382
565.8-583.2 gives 1.387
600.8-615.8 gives 1.364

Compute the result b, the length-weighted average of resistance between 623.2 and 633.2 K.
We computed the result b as 0.787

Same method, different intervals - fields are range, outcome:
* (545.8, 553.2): 1.32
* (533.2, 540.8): 1.28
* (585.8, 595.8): 1.44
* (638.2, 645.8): 1.31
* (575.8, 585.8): 1.48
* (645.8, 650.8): 1.59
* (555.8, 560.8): 1.25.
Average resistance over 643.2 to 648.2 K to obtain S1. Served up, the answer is 1.52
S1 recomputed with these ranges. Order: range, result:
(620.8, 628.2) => 0.83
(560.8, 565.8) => 1.36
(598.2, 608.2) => 1.51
